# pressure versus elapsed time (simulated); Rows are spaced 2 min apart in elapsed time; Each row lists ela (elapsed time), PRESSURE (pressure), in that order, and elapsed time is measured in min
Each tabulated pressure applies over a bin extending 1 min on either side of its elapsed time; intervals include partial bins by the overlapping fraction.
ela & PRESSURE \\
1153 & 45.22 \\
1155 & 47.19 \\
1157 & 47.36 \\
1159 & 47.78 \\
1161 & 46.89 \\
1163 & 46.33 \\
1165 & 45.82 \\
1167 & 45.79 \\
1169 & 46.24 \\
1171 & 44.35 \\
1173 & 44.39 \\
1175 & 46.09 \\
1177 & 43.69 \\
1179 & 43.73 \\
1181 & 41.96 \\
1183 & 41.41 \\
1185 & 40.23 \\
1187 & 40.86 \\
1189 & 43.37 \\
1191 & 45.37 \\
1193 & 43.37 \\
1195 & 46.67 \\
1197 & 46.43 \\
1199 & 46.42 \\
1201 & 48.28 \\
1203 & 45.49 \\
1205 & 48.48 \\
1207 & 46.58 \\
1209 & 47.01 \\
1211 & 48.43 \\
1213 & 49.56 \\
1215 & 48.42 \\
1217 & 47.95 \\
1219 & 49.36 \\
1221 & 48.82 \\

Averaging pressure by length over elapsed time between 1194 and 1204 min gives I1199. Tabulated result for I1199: 46.7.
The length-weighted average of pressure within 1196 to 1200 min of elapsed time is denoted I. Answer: 46.4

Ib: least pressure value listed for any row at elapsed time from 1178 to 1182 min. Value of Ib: 41.96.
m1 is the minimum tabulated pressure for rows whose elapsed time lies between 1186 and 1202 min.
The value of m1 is 40.86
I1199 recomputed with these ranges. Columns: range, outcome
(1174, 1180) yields 44.5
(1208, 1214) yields 48.3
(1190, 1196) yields 45.1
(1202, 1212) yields 47.2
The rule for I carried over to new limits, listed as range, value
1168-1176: 45.3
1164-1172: 45.5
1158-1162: 47.3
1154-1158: 47.3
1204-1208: 47.5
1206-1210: 46.8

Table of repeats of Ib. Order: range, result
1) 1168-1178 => 43.69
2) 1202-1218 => 45.49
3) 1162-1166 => 45.82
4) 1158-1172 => 44.35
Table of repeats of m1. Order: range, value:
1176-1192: 40.23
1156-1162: 46.89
